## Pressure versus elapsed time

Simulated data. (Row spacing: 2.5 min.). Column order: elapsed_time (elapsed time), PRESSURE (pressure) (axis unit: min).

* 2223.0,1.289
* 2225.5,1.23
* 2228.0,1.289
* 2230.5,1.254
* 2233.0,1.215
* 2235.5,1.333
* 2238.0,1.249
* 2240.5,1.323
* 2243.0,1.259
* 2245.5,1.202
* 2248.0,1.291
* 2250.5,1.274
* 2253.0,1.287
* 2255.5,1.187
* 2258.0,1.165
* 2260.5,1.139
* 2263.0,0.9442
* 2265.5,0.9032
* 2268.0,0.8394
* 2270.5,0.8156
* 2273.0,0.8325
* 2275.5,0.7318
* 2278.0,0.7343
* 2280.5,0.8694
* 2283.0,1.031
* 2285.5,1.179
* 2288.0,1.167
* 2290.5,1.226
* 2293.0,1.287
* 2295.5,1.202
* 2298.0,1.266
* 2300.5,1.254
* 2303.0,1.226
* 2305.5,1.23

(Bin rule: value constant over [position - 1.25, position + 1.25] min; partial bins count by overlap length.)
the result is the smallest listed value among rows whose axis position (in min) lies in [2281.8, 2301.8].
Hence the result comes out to 1.031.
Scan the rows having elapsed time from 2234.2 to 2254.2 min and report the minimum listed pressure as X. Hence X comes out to 1.202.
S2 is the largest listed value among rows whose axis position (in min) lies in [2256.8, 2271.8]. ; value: 1.165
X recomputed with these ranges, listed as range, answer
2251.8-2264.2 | 0.9442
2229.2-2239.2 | 1.215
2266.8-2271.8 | 0.8156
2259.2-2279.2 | 0.7318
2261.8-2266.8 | 0.9032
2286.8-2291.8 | 1.167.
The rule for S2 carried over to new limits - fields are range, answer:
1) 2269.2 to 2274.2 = 0.8325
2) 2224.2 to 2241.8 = 1.333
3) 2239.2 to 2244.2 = 1.323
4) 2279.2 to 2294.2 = 1.287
